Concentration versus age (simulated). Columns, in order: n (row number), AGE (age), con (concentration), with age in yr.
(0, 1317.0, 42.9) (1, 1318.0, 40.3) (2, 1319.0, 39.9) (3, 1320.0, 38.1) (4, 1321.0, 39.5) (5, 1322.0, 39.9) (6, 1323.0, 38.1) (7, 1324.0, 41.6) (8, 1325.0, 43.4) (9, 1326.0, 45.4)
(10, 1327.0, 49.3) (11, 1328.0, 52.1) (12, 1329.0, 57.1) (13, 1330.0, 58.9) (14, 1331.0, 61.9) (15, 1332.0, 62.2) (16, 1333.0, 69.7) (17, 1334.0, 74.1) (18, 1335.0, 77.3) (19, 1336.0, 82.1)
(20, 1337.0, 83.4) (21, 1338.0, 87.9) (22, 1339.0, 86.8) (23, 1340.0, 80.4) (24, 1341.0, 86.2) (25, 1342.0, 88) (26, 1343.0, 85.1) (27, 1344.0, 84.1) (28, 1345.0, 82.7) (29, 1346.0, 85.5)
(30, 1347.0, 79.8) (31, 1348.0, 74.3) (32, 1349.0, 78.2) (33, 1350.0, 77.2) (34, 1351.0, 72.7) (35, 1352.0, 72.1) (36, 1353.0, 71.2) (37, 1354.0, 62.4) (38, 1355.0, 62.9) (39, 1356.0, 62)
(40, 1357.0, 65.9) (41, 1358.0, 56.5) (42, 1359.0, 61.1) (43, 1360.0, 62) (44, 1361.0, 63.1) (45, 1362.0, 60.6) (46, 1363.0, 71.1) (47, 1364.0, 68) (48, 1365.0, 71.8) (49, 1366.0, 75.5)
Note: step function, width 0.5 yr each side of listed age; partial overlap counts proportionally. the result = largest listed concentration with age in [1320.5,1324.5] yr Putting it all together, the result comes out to 41.6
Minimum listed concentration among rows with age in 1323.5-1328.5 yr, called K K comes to 41.6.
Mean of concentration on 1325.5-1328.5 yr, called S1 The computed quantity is 48.9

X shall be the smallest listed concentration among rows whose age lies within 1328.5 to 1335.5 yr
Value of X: 57.1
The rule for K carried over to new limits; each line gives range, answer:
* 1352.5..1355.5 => 62.4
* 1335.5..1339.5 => 82.1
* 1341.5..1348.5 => 74.3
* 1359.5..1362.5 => 60.6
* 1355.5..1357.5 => 62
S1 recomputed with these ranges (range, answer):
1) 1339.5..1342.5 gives 84.9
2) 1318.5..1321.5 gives 39.2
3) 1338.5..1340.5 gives 83.6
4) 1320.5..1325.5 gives 40.5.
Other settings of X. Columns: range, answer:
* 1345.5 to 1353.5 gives 71.2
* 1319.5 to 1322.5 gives 38.1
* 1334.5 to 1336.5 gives 77.3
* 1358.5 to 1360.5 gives 61.1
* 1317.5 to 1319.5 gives 39.9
